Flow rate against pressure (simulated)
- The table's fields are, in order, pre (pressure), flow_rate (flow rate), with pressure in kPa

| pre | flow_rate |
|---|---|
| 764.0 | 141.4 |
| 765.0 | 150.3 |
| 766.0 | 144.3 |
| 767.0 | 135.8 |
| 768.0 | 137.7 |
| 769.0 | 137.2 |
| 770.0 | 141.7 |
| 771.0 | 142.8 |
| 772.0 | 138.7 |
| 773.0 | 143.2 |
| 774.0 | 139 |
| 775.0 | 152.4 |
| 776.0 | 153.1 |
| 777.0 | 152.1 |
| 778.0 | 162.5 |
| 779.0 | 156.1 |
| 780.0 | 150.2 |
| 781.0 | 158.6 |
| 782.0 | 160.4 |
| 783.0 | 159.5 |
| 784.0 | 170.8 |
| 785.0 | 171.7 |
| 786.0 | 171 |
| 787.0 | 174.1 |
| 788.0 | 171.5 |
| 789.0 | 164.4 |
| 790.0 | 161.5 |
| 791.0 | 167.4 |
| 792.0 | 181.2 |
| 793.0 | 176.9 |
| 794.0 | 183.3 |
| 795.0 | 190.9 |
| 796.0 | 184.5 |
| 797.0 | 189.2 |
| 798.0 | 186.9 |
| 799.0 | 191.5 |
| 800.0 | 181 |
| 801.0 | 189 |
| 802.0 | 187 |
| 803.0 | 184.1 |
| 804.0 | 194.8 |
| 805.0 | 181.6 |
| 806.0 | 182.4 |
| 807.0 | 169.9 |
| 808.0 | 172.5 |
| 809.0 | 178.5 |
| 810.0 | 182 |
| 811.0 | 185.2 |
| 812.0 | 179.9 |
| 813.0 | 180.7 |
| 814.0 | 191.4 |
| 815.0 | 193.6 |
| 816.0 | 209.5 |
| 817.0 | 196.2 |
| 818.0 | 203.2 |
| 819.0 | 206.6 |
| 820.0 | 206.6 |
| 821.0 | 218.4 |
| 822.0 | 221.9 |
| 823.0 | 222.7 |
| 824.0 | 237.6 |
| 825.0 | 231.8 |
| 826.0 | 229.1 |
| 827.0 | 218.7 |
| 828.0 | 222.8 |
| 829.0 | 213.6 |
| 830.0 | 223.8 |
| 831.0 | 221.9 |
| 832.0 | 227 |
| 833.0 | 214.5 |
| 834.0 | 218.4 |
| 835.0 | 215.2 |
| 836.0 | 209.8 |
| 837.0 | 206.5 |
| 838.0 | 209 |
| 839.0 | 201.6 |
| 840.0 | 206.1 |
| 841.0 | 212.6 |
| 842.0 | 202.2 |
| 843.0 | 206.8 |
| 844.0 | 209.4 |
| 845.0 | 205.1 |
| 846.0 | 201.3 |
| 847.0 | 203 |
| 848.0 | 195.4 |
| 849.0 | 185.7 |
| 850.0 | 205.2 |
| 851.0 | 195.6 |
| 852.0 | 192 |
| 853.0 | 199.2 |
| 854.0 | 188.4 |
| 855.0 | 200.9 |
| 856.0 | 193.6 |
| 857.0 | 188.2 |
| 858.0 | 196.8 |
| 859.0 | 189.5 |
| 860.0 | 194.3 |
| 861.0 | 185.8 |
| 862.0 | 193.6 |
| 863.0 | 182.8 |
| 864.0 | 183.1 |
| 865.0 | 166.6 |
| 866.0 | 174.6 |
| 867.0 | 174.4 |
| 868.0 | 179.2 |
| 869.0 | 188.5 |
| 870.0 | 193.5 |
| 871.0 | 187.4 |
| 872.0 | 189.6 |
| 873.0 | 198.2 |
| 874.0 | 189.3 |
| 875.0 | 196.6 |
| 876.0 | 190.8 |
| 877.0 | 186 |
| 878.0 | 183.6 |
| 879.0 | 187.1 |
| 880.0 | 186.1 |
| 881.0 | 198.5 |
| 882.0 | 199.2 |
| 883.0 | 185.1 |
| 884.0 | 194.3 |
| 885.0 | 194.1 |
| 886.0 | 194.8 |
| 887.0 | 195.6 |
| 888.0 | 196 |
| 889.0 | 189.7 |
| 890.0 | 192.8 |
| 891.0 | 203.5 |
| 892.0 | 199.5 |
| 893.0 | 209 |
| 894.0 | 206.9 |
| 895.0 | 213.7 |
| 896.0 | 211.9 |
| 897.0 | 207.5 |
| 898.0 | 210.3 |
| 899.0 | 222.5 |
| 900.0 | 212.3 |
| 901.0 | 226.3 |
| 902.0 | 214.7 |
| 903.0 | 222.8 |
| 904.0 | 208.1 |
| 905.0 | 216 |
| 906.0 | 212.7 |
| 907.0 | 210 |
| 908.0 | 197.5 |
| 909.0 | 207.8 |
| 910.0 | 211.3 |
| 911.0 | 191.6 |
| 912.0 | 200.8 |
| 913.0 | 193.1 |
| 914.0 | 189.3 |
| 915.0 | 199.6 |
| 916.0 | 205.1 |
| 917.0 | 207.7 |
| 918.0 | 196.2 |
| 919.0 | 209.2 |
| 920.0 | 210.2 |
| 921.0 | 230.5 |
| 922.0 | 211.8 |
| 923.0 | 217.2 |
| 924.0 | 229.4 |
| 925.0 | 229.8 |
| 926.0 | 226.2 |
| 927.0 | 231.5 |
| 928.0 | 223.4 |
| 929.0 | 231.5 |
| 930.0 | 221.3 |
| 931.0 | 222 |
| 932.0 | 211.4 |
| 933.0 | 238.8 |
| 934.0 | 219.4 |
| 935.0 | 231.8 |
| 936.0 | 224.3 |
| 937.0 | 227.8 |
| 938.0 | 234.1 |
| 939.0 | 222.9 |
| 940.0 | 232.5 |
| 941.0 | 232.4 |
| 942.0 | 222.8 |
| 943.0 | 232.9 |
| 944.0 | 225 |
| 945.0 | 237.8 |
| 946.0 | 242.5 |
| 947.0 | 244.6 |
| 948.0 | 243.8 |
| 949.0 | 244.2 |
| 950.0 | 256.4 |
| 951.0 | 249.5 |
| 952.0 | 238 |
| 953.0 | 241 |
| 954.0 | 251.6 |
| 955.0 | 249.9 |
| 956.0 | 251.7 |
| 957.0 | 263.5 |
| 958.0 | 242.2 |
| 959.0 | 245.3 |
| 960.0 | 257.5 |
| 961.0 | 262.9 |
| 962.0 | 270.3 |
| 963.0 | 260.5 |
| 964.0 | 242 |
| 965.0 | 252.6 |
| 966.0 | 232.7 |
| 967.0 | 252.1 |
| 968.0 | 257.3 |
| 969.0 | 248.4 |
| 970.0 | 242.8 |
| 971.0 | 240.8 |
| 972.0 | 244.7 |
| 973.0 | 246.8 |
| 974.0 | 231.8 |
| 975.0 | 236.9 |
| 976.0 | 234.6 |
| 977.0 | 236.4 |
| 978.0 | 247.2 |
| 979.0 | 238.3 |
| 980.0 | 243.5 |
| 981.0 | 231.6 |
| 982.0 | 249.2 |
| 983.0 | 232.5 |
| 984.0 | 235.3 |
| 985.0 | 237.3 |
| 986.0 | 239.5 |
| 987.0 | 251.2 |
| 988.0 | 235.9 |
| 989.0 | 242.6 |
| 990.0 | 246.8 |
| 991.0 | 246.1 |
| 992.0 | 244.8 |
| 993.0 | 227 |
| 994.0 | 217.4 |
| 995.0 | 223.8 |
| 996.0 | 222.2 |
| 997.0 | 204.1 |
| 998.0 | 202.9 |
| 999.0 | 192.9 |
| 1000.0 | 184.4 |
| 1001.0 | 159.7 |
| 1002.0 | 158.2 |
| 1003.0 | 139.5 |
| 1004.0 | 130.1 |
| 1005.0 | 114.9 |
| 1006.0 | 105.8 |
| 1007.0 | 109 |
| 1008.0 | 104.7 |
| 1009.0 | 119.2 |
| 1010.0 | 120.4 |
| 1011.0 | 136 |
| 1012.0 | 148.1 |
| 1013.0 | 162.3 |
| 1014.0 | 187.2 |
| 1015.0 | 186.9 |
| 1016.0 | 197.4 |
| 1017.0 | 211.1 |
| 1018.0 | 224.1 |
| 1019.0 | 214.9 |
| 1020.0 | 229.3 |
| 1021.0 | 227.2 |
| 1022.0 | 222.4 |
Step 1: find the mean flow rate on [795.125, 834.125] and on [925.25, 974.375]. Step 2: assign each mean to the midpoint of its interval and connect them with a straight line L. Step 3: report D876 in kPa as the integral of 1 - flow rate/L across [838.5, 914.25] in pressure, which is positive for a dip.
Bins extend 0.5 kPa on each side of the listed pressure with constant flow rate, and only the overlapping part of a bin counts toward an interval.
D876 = 7.2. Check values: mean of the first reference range 201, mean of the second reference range 240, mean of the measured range 198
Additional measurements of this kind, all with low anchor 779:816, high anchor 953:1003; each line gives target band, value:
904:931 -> 0.5 kPa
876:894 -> 1.0 kPa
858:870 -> 0.9 kPa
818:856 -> -4.0 kPa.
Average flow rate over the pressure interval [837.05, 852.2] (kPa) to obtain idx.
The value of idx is 202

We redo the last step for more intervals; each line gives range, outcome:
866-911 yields 200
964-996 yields 240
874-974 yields 222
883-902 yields 204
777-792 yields 164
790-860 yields 199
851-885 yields 189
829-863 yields 203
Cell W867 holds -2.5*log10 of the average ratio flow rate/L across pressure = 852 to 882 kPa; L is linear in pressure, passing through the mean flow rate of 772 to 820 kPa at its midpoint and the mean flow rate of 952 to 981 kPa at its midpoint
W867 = 0.092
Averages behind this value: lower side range 176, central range 189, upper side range 247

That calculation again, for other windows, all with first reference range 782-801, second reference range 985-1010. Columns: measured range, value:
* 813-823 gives -0.153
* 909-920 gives -0.101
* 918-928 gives -0.198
